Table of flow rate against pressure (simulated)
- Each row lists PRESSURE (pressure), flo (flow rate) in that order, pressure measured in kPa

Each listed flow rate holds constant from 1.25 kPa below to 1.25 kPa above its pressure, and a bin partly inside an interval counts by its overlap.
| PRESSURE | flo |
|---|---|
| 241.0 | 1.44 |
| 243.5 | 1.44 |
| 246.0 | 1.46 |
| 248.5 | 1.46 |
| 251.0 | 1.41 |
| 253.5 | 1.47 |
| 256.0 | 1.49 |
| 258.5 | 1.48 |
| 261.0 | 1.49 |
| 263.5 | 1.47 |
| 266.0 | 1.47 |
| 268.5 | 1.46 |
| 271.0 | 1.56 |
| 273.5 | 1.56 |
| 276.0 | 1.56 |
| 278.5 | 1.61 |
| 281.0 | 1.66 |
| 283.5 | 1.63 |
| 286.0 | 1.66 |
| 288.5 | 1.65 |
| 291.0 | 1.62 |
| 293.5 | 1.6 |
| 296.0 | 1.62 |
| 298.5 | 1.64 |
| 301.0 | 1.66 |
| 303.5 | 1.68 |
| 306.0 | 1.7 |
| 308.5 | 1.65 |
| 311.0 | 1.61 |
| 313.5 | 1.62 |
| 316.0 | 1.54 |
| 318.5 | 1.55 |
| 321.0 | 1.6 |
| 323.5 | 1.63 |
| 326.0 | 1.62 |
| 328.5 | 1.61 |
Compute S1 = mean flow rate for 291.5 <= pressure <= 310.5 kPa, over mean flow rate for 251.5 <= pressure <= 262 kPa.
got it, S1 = 1.1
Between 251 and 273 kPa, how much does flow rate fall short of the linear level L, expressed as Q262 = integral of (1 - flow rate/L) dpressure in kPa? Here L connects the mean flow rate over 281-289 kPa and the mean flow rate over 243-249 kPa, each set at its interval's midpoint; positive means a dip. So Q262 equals 0.7 kPa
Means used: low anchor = 1.45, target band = 1.48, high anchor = 1.65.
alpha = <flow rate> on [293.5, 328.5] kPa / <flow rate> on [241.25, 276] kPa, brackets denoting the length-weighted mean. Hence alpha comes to 1.1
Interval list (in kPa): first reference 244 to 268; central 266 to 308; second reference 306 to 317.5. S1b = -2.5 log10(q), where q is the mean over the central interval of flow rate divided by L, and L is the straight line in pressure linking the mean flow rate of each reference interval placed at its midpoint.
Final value -0.044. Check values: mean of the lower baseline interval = 1.47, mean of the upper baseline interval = 1.61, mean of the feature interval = 1.61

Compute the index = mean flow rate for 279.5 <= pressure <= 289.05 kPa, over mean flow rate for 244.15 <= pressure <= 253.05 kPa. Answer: 1.1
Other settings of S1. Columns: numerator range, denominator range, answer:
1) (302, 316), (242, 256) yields 1.13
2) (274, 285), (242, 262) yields 1.10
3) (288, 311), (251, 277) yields 1.10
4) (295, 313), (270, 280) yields 1.05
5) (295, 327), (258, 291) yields 1.04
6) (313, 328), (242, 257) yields 1.10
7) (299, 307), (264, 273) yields 1.12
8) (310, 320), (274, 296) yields 0.97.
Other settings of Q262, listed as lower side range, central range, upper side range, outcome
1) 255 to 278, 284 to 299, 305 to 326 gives -0.7 kPa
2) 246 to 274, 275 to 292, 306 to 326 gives -1.0 kPa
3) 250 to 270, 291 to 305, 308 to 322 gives -0.8 kPa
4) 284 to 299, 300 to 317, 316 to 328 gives -0.3 kPa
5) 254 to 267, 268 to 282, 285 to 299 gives -0.2 kPa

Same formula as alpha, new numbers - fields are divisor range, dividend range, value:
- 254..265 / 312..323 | 1.07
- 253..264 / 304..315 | 1.11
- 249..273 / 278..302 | 1.11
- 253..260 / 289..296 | 1.09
